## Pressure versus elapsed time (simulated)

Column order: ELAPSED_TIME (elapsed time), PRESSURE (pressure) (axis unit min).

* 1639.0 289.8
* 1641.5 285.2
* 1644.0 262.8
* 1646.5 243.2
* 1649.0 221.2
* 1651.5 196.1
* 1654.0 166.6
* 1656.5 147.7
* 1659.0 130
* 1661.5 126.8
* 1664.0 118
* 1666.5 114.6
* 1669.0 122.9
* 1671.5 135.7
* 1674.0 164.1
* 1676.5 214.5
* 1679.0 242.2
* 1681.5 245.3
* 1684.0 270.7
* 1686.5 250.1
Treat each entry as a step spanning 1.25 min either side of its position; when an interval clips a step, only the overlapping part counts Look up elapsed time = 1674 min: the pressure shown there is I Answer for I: 164.1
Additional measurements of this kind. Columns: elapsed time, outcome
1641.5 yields 285.2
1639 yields 289.8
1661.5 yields 126.8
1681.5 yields 245.3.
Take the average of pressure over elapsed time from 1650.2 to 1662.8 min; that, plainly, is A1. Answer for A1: 154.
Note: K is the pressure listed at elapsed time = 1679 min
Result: 242.2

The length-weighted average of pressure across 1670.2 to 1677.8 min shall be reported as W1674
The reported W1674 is 172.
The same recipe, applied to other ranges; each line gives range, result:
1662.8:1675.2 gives 131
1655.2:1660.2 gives 139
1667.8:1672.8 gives 130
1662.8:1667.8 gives 116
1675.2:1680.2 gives 228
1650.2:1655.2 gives 182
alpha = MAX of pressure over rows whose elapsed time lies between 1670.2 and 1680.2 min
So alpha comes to 242.2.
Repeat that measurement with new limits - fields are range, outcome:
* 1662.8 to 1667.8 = 118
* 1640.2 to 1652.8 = 285.2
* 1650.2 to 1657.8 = 196.1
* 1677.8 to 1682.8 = 245.3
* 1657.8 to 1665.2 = 130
